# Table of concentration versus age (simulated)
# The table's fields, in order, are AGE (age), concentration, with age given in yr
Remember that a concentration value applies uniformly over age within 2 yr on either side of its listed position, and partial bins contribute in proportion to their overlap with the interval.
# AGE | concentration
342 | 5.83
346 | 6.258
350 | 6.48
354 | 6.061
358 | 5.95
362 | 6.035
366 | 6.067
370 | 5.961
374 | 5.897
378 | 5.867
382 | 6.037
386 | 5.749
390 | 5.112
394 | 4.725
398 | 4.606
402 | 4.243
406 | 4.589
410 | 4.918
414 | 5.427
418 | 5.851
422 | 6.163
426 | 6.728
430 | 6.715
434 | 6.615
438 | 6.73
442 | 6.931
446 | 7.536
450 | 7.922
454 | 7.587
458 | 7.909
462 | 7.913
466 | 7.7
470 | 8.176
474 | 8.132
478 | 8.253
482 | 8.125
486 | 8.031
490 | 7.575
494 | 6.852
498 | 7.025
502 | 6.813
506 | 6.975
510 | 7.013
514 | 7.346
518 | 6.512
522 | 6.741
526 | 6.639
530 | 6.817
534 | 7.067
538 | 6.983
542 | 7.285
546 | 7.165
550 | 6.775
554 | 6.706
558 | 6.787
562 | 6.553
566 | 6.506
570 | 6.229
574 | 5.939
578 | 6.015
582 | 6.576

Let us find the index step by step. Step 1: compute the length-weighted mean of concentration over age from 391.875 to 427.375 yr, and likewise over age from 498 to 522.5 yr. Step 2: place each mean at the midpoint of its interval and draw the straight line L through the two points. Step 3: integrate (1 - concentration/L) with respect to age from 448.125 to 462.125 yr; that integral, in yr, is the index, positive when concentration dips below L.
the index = -4.3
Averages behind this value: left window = 5.22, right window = 6.92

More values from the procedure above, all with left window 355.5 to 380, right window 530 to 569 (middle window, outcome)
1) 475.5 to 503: -4.2 yr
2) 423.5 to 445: -1.6 yr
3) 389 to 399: 2.1 yr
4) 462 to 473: -2.6 yr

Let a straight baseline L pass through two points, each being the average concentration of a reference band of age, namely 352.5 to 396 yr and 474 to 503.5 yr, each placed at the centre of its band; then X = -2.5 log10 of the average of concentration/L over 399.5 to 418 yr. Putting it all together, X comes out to 0.28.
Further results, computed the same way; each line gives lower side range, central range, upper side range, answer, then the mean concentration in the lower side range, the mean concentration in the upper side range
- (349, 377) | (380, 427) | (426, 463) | 0.244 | 6.04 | 7.27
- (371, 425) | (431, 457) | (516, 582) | -0.246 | 5.36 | 6.67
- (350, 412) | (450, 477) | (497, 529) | -0.238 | 5.49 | 6.88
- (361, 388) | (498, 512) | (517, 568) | -0.052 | 5.94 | 6.82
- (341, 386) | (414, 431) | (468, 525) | 0.068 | 6.03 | 7.38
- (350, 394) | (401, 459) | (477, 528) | 0.012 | 5.85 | 7.2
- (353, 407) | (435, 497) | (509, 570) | -0.227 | 5.5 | 6.84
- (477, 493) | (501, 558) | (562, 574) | 0.021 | 7.91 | 6.33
